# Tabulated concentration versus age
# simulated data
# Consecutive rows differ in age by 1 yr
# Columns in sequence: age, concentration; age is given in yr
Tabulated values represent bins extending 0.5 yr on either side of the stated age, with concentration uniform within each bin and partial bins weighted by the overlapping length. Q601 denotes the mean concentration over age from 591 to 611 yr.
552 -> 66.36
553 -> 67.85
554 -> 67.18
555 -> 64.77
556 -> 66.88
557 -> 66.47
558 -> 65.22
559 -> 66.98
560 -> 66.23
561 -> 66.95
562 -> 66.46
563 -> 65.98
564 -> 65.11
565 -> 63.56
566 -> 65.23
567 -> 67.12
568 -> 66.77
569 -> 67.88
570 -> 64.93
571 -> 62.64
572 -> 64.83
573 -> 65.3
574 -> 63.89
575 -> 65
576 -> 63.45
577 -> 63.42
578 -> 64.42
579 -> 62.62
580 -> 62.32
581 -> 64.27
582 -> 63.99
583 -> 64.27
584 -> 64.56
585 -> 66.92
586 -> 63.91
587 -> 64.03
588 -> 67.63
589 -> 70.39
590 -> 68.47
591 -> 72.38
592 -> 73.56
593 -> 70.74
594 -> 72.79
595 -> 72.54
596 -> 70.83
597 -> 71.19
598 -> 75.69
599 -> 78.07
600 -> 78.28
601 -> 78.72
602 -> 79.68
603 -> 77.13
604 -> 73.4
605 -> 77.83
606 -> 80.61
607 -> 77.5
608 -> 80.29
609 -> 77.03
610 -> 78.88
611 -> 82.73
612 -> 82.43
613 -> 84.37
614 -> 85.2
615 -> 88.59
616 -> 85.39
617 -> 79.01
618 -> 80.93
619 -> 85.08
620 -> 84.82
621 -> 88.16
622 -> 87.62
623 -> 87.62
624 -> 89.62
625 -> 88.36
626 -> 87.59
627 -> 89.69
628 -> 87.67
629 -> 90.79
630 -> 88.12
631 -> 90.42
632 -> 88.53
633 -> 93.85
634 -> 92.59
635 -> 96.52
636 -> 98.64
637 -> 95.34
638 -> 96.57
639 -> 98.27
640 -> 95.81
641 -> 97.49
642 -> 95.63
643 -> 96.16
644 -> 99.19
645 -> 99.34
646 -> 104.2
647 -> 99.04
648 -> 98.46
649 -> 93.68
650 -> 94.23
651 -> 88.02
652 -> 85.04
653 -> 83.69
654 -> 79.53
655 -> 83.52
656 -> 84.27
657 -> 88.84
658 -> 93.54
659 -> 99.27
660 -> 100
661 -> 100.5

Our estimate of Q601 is 76.1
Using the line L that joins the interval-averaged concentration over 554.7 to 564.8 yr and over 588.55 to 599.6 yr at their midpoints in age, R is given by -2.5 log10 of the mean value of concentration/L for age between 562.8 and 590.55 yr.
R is 0.07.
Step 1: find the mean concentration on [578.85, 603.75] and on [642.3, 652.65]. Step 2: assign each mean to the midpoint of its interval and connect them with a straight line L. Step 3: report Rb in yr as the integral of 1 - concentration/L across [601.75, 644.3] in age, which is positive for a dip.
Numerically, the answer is -1.4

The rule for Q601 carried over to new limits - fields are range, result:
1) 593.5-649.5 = 86.7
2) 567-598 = 66.8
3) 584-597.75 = 69.6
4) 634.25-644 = 96.7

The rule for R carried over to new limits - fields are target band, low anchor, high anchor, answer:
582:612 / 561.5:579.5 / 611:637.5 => 0.04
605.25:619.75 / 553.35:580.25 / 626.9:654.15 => 0.01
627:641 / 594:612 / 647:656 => -0.11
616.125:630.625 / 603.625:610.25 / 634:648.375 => 0.01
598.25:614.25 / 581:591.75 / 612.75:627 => -0.02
